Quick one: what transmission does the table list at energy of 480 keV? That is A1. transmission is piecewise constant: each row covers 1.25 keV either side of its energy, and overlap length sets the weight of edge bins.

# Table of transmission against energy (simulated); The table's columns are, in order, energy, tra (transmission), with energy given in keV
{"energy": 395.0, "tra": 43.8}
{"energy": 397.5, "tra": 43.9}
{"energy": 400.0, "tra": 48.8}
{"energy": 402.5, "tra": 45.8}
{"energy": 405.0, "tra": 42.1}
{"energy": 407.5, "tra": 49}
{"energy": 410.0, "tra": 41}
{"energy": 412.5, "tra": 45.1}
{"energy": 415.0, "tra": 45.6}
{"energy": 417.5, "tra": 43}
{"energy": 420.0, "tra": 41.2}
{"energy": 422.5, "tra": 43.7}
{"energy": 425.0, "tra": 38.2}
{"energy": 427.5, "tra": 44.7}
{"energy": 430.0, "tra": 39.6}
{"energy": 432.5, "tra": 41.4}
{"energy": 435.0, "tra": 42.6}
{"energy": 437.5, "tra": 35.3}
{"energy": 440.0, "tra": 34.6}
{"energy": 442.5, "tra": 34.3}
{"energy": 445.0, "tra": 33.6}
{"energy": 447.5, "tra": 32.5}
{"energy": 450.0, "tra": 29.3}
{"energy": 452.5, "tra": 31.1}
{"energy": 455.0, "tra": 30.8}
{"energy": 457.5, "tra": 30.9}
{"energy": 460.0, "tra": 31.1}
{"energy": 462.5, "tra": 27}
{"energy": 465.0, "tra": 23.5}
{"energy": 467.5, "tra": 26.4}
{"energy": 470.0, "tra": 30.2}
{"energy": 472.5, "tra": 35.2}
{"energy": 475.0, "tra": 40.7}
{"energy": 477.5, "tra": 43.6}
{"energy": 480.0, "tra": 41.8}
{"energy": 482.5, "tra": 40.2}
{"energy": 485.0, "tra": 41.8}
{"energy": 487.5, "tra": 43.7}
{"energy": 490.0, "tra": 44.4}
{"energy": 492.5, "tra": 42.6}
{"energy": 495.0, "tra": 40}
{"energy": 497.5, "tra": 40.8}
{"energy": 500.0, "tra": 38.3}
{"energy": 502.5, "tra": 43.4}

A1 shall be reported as 41.8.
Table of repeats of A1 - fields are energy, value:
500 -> 38.3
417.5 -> 43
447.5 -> 32.5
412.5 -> 45.1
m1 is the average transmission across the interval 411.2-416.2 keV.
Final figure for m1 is 45.3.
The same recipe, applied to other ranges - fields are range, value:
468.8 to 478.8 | 37.5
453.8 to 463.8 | 29.9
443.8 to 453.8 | 31.6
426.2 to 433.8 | 41.9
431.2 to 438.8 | 39.7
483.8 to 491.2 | 43.3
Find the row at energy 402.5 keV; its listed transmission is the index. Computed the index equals 45.8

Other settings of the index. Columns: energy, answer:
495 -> 40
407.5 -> 49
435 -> 42.6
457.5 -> 30.9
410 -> 41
